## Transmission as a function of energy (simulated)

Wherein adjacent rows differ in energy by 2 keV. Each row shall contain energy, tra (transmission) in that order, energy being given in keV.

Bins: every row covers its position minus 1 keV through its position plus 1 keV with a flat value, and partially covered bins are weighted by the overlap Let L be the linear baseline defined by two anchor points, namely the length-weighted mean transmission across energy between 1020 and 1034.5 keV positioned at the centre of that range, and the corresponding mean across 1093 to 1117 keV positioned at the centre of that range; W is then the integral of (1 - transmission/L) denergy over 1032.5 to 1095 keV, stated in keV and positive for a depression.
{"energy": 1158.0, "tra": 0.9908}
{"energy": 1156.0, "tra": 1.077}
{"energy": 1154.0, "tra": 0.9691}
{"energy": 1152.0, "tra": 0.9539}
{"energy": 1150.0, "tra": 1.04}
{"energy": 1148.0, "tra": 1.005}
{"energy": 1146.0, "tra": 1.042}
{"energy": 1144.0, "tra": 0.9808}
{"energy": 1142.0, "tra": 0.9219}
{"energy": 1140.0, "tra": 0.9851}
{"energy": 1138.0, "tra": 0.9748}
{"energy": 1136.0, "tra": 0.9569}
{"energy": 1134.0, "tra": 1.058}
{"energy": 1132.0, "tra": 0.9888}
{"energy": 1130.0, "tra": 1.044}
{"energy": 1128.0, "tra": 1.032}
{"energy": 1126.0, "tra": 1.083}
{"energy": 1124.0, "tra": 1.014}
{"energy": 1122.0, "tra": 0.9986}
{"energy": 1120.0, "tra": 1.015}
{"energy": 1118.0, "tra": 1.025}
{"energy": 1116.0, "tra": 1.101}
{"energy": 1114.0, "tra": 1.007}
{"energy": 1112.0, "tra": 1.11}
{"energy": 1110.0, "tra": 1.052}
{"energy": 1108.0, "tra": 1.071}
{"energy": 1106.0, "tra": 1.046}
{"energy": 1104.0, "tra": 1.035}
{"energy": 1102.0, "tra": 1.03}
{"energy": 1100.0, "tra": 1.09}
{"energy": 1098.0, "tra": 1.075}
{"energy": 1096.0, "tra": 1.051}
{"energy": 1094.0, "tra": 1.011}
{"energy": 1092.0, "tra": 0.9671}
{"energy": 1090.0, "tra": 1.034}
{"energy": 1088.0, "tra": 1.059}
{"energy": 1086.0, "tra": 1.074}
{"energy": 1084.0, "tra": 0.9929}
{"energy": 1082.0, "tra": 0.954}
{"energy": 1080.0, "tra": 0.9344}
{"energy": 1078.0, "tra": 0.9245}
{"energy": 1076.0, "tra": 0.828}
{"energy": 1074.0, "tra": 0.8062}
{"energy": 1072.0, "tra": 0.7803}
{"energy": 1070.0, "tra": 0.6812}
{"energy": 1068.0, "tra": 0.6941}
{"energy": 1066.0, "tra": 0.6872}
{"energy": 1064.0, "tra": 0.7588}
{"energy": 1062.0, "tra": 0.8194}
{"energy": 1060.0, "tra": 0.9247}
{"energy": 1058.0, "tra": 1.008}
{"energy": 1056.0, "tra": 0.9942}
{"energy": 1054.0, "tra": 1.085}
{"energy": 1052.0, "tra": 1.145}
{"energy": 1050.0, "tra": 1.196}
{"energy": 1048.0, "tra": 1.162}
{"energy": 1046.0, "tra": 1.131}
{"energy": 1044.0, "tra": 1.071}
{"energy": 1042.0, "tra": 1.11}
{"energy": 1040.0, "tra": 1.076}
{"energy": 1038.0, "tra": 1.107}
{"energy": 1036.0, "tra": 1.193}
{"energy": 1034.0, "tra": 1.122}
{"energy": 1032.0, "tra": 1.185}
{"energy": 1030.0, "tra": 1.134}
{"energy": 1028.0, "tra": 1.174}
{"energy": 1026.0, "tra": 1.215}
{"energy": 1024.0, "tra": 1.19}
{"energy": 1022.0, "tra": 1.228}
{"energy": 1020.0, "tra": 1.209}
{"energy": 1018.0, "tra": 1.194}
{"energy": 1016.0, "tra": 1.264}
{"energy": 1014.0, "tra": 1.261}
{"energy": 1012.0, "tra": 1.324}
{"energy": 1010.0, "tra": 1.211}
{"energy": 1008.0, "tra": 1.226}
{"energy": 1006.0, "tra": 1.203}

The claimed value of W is 8.0 keV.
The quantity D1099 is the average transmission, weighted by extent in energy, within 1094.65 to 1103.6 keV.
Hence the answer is 1.06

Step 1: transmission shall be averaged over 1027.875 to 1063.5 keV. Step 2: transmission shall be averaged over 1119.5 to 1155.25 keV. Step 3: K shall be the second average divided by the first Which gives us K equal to 0.93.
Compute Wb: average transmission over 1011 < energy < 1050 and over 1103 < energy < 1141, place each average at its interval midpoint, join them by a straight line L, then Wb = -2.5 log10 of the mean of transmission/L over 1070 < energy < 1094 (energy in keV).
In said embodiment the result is 0.172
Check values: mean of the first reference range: 1.18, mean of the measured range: 0.933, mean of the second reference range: 1.03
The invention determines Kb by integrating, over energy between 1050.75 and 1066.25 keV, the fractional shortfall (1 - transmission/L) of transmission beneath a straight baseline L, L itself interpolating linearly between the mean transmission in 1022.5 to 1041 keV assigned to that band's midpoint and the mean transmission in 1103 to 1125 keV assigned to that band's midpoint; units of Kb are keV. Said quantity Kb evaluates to 2.4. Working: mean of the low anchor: 1.16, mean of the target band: 0.944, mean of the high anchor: 1.04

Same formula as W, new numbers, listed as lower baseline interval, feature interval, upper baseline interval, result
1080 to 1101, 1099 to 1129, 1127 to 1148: -1.0 keV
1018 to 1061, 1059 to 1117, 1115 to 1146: 6.1 keV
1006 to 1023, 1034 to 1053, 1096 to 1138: 0.8 keV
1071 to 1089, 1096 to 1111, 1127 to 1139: -1.4 keV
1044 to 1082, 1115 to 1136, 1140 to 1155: -1.3 keV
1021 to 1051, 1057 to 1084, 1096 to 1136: 6.6 keV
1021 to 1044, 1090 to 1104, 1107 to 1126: 0.4 keV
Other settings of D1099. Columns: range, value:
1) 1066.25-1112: 0.962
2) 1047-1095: 0.938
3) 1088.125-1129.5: 1.04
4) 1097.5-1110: 1.06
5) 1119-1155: 1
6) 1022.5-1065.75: 1.08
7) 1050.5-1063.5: 0.995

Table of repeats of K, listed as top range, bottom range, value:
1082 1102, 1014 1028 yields 0.85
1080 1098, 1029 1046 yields 0.90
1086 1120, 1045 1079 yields 1.14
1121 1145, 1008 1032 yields 0.82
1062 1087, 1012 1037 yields 0.70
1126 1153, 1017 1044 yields 0.86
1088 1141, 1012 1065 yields 0.92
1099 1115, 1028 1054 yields 0.93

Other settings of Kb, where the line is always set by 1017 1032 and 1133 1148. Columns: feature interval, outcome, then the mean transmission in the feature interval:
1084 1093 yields 0.4 keV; 1.03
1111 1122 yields -0.2 keV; 1.05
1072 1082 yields 2.1 keV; 0.872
